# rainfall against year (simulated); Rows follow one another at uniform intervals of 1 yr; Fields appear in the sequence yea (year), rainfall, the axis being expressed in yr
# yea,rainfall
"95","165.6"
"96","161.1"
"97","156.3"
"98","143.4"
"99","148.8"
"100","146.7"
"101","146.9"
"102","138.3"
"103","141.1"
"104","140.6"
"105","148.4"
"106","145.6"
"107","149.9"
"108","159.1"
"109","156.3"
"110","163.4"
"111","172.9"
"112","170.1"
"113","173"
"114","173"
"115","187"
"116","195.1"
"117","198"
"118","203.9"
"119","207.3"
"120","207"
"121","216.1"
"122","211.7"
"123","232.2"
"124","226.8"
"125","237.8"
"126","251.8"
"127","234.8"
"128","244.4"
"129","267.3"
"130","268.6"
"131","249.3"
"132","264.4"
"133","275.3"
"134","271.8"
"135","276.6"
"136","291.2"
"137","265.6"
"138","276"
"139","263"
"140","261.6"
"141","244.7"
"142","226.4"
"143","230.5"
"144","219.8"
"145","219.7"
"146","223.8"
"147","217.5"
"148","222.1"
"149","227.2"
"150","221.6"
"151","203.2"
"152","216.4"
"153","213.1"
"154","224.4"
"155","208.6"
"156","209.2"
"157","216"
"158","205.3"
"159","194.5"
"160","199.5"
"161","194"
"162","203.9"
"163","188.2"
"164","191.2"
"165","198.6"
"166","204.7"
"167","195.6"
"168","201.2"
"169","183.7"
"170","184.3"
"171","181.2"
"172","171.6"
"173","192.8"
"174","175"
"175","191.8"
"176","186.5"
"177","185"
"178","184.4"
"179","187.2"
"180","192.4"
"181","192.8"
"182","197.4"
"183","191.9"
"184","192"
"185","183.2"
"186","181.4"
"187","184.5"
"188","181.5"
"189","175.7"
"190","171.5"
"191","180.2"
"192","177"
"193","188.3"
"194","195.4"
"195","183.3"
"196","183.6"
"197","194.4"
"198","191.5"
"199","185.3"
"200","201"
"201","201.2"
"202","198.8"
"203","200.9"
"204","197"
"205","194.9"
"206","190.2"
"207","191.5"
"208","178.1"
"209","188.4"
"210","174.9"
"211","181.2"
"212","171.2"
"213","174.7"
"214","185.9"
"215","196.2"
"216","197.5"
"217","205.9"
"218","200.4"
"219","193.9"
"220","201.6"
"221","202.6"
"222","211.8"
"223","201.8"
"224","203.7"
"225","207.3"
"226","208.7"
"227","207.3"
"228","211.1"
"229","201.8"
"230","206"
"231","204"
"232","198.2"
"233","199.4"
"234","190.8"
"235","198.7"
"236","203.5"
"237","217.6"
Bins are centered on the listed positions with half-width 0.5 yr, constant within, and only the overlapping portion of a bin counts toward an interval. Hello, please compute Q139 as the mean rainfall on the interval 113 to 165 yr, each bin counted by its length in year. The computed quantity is 226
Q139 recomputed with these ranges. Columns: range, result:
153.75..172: 198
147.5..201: 194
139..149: 231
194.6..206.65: 194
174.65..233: 192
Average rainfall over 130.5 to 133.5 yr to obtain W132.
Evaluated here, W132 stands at 263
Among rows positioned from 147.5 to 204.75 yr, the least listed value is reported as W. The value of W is 171.5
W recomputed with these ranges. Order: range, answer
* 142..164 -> 188.2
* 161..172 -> 171.6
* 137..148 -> 217.5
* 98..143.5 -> 138.3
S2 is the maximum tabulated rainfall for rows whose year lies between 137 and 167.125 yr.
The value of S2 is 276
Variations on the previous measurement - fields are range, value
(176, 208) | 201.2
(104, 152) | 291.2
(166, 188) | 204.7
